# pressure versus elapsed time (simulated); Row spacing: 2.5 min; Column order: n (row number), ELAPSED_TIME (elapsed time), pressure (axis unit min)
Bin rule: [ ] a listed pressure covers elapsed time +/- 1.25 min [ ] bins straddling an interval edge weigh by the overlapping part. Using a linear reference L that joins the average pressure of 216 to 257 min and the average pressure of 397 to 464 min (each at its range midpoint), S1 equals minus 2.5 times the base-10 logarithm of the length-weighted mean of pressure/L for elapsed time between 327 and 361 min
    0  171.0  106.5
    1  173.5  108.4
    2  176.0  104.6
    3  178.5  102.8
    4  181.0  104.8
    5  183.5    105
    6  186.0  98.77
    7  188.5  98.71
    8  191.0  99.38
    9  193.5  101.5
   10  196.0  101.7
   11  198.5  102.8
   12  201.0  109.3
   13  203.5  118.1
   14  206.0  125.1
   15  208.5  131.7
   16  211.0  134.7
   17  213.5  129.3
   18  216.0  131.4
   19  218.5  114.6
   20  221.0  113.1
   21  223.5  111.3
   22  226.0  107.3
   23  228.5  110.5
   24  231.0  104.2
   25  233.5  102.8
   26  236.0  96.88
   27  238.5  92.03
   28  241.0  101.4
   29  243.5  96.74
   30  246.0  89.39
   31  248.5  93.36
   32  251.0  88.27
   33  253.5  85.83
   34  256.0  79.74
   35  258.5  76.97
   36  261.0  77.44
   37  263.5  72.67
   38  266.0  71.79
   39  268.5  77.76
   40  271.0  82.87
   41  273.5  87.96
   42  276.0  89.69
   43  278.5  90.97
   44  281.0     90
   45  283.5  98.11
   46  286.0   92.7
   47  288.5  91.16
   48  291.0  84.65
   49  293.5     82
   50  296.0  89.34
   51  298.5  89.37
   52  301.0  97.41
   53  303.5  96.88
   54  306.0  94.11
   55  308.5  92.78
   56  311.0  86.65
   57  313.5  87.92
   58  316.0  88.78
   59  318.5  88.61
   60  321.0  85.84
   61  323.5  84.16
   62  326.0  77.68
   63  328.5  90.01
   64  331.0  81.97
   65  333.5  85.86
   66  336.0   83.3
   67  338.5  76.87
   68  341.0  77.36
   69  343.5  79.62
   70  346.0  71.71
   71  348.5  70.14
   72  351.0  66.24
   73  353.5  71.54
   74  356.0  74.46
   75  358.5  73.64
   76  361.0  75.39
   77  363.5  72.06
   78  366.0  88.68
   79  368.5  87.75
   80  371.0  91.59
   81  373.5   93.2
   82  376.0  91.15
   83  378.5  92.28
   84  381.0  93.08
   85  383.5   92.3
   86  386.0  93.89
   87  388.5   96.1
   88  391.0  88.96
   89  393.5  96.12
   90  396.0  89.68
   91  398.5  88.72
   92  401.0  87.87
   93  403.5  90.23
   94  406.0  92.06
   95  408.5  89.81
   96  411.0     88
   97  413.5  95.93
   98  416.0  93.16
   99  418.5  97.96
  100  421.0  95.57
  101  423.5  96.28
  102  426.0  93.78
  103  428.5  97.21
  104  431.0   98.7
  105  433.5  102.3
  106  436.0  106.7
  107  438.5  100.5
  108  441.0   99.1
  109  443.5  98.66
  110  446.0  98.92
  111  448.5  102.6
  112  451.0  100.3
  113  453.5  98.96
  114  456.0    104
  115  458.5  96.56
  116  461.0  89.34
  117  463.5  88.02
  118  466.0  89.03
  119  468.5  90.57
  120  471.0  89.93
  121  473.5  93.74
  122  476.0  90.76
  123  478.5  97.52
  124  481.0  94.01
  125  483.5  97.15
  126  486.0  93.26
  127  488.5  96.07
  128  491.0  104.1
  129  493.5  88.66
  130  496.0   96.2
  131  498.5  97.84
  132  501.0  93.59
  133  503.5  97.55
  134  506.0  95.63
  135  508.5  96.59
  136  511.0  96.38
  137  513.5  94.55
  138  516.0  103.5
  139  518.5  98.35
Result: 0.26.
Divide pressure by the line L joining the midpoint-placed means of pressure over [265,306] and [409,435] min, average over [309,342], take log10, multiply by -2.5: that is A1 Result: 0.08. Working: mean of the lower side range 88.6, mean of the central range 84.5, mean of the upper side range 95.8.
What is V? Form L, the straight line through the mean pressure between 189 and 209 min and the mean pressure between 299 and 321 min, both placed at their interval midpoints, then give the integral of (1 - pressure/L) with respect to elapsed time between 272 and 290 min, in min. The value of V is 0.9 min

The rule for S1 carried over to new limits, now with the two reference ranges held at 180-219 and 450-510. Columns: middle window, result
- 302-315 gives 0.16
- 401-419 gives 0.09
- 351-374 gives 0.27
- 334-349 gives 0.32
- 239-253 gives 0.18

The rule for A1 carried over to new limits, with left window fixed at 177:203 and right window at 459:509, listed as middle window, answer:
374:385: 0.06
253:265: 0.28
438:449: -0.05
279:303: 0.10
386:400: 0.05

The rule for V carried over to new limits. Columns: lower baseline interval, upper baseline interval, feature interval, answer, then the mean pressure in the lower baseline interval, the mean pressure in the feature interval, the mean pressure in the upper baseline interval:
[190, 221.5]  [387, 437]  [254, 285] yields 7.5 min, 117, 83.1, 94.2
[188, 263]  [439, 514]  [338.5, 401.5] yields 9.7 min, 104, 84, 95.7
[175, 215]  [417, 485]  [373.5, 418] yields 3.5 min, 111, 91.9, 96.6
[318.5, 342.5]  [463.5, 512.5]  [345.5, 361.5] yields 2.4 min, 82.8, 71.7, 94.5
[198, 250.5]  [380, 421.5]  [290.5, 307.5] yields 1.9 min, 110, 90.8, 92.3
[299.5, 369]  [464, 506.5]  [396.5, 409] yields -0.3 min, 82.4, 89.7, 94.3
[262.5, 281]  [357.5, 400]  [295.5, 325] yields -1.9 min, 82.6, 90.1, 88.6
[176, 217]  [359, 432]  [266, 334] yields 8.7 min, 112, 88.1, 91.1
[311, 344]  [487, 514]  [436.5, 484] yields -1.4 min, 83.9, 95.9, 96.1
